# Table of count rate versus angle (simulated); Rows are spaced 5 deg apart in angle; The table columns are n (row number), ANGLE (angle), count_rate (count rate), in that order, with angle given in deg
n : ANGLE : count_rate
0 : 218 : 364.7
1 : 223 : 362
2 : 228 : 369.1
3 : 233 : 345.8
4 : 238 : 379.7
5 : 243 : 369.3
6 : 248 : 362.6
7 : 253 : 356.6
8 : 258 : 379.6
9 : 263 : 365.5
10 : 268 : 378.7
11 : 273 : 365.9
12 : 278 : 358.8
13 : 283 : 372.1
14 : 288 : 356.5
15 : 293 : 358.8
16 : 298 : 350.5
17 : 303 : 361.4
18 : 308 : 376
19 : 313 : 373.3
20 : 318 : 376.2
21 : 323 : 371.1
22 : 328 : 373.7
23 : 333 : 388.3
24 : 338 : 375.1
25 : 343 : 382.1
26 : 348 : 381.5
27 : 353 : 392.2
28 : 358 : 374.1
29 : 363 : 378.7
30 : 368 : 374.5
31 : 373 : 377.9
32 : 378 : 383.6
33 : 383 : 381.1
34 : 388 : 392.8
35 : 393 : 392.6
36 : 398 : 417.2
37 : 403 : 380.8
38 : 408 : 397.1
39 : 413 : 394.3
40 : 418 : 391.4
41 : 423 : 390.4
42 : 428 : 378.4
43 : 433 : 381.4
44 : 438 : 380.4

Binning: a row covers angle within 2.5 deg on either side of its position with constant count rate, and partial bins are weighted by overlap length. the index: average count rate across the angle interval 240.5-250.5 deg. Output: 366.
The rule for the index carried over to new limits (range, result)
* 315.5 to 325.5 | 374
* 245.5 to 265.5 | 366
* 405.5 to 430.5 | 390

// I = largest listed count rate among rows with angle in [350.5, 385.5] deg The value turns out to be 392.2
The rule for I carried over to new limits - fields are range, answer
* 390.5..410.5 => 417.2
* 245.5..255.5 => 362.6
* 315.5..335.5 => 388.3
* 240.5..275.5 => 379.6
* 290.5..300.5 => 358.8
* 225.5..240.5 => 379.7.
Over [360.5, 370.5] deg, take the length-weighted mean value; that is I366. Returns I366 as 377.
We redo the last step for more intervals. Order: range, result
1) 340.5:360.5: 382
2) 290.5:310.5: 362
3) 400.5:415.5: 391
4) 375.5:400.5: 393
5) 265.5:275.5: 372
